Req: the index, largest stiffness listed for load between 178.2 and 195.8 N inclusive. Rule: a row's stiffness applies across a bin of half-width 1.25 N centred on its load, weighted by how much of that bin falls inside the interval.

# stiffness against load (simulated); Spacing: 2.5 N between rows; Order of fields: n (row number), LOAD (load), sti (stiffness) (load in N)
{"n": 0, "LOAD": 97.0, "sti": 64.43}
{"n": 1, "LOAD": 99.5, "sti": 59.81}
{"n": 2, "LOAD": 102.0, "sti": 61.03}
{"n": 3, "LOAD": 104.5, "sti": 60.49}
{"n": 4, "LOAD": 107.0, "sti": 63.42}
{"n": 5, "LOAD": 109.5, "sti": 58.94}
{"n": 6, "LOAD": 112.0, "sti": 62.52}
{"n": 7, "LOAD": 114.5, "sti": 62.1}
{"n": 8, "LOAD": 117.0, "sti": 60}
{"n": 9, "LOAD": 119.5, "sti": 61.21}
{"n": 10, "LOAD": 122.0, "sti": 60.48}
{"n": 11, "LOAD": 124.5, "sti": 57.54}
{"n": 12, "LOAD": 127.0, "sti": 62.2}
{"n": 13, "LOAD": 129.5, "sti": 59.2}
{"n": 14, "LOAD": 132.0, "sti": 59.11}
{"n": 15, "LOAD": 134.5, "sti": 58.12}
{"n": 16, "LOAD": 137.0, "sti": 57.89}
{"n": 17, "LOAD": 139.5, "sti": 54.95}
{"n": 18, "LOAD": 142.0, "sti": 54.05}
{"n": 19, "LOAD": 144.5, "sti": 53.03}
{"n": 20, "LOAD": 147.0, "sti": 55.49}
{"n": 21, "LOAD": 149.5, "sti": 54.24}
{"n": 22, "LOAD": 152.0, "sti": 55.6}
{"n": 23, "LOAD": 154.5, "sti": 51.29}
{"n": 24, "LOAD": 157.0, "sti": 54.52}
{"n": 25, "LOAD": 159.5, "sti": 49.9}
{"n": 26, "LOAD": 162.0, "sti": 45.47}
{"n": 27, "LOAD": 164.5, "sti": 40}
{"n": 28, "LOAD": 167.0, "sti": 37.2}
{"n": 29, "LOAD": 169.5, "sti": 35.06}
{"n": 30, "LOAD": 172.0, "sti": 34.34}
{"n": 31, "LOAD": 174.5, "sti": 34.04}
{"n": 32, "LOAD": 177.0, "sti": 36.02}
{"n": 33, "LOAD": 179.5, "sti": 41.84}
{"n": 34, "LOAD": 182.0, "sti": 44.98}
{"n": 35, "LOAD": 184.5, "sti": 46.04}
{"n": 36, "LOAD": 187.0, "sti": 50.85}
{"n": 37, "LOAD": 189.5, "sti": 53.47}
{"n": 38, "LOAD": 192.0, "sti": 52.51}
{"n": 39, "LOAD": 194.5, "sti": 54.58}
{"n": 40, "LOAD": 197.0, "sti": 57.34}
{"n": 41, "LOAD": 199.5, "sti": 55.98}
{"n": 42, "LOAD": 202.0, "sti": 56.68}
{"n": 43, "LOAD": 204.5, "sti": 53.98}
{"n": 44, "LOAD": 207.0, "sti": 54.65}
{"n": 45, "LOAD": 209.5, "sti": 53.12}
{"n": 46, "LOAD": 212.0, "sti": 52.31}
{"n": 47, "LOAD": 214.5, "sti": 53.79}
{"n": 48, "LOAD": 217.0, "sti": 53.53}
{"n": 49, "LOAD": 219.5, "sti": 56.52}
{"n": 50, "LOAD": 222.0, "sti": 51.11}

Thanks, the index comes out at 54.58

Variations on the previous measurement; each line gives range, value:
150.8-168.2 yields 55.6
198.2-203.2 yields 56.68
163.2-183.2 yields 44.98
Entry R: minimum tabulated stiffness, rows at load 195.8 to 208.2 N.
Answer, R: 53.98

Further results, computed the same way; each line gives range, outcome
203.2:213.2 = 52.31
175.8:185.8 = 36.02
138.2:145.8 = 53.03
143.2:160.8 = 49.9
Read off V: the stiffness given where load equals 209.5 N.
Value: 53.12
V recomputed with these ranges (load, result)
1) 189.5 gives 53.47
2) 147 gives 55.49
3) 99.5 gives 59.81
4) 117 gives 60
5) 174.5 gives 34.04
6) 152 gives 55.6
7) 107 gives 63.42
